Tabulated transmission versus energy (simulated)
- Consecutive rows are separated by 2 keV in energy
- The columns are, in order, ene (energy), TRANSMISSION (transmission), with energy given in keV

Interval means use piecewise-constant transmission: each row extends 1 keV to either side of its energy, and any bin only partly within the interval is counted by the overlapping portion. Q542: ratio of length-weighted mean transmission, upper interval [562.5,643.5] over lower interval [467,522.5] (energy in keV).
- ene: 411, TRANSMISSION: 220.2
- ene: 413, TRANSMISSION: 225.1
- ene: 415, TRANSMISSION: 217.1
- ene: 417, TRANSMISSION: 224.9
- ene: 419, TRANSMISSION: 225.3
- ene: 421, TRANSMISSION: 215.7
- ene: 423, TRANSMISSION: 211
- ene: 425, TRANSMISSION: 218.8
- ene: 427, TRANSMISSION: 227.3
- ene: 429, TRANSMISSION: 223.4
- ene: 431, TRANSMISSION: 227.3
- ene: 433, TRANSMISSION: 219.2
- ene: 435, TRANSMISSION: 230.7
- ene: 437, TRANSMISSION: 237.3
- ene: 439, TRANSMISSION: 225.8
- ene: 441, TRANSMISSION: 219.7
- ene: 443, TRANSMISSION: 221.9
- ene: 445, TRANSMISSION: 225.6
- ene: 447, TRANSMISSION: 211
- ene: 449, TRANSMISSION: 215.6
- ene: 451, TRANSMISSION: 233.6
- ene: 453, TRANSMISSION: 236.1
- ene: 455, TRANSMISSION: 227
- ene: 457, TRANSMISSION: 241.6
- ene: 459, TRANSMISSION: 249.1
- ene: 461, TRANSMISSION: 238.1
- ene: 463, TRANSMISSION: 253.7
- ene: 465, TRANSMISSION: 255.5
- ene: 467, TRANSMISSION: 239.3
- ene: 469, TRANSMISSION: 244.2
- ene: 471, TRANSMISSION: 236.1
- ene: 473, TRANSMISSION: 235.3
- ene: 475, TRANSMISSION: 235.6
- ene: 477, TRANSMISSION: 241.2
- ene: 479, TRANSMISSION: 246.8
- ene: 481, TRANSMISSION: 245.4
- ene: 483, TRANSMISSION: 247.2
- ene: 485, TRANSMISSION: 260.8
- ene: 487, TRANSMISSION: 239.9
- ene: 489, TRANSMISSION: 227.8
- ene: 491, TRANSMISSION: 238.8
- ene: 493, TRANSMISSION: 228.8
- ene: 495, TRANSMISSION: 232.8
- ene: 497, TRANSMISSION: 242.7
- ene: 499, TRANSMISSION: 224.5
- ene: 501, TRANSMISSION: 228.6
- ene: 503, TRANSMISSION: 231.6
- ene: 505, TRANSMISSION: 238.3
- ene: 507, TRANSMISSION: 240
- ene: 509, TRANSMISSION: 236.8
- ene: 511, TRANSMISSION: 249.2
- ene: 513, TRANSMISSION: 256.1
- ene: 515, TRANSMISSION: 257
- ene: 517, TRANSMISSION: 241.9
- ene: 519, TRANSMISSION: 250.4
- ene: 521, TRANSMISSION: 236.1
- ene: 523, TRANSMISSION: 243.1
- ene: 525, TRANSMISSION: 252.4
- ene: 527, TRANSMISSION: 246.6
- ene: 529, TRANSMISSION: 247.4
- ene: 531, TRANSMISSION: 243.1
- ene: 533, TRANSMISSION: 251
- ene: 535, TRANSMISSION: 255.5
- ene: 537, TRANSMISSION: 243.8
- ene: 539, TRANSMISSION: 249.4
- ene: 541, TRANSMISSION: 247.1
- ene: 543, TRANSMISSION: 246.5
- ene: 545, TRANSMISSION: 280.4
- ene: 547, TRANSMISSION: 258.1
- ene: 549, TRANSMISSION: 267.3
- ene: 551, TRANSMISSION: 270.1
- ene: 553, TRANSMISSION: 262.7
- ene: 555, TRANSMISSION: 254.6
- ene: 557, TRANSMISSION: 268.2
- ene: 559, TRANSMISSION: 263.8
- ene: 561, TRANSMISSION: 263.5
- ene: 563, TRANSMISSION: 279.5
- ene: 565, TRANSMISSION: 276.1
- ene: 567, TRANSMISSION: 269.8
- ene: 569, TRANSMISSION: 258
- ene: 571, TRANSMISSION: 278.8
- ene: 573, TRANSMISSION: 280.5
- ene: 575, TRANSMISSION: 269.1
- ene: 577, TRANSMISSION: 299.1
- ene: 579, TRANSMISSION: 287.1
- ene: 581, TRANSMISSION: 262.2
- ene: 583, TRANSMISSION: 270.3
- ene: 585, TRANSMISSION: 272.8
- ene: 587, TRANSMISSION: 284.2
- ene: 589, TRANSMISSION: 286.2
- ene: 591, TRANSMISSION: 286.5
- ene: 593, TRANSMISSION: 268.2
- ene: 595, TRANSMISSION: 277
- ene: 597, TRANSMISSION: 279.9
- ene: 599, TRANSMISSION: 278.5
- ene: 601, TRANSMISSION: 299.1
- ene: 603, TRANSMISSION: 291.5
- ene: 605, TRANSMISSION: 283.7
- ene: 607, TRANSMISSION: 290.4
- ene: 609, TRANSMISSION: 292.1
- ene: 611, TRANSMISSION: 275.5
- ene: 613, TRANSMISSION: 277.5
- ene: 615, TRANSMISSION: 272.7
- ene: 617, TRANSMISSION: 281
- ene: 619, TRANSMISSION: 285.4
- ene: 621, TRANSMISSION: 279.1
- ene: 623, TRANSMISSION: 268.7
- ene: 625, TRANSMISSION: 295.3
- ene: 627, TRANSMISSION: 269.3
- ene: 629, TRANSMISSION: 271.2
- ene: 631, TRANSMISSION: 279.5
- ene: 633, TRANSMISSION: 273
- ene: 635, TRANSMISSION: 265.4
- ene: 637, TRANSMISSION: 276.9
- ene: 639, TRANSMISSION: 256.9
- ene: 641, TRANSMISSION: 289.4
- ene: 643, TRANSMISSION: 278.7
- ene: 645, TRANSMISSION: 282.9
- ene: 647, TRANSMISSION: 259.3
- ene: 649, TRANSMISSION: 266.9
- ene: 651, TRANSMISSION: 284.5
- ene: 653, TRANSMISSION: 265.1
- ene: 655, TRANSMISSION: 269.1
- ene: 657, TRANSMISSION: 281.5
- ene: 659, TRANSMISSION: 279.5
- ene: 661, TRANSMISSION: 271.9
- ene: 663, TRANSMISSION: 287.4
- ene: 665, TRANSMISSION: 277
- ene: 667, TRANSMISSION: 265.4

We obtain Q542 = 1.16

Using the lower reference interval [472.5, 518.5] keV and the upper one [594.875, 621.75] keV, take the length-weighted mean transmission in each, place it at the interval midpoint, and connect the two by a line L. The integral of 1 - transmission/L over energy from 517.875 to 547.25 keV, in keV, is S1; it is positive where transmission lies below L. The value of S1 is 0.5 keV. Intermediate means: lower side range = 240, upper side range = 283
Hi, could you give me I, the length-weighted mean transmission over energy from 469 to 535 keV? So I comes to 242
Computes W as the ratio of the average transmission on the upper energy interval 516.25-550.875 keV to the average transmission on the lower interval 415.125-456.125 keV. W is 1.12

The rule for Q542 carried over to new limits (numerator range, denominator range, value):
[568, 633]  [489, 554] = 1.13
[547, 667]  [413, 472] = 1.20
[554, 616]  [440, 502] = 1.17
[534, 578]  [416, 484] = 1.14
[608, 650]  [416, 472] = 1.20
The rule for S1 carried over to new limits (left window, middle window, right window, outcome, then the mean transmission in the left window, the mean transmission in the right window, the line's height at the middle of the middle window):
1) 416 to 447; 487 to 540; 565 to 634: 1.8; 223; 279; 251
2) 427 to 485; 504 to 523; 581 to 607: 0.7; 235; 281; 254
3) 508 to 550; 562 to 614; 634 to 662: -3.6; 250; 273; 262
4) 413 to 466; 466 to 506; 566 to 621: 0.9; 228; 280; 244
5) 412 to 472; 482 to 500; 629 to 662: 0.1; 229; 274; 240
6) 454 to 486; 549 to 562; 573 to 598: 0.3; 244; 279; 270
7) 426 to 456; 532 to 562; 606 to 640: -0.4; 225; 277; 255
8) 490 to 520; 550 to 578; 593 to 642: -1.1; 240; 279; 261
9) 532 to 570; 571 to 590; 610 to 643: -0.8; 261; 276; 267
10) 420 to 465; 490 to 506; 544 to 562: 0.9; 228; 265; 247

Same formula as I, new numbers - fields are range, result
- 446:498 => 239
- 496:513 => 238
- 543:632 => 276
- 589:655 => 278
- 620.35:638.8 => 275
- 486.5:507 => 234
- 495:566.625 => 251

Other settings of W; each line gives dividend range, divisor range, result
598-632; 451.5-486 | 1.16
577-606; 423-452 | 1.26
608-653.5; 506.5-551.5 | 1.10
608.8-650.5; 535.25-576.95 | 1.04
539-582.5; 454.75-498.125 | 1.11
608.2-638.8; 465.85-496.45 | 1.15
